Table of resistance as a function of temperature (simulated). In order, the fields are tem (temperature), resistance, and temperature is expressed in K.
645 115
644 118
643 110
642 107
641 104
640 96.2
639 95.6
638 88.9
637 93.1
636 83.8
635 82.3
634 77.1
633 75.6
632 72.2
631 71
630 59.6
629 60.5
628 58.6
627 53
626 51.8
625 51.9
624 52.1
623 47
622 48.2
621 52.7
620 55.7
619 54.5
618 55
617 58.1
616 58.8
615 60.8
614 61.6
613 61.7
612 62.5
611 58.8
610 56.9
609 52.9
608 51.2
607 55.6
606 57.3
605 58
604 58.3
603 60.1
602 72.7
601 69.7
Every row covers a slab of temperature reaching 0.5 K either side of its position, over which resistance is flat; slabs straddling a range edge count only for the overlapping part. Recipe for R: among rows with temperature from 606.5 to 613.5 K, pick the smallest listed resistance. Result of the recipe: 51.2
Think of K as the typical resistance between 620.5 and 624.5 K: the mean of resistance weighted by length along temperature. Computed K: 50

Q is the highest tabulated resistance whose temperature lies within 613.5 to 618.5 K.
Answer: 61.6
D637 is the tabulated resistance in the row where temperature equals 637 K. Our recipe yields 93.1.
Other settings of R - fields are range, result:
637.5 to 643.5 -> 88.9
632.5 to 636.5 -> 75.6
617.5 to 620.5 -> 54.5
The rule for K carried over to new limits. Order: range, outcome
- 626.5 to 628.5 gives 55.8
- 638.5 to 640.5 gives 95.9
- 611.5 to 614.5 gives 61.9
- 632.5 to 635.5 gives 78.3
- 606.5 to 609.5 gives 53.2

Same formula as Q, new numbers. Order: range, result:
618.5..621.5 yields 55.7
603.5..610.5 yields 58.3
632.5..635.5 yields 82.3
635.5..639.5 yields 95.6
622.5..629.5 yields 60.5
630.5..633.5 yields 75.6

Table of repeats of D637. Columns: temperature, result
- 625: 51.9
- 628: 58.6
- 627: 53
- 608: 51.2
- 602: 72.7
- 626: 51.8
